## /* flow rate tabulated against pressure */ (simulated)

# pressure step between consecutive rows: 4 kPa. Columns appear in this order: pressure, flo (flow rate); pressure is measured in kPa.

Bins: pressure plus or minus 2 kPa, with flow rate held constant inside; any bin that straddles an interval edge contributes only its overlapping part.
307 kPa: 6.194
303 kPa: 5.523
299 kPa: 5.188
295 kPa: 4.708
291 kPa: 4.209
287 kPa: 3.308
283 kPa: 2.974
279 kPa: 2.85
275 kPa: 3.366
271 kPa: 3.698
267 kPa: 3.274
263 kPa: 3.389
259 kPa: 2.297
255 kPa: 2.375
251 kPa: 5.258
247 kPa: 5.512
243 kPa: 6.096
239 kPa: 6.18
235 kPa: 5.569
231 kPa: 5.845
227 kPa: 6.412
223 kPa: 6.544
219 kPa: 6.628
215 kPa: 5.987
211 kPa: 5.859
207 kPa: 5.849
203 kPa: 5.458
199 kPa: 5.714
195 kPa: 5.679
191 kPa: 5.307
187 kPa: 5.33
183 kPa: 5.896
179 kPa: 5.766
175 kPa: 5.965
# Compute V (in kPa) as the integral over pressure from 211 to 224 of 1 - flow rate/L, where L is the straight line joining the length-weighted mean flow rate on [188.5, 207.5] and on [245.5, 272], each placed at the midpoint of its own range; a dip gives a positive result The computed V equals -3.53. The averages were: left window 5.57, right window 3.65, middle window 6.29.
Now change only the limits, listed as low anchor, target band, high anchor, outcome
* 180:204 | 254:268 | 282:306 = 5.7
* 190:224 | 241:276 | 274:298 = 4.2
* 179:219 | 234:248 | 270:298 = -3.5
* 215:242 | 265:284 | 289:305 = 7.4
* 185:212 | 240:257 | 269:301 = -1.2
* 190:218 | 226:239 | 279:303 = -1.9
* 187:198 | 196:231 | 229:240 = -2.3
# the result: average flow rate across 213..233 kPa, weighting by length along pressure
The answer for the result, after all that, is 6.28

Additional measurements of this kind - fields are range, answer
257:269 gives 2.99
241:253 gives 5.62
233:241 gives 5.87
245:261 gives 3.86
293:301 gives 4.95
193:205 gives 5.62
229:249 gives 5.84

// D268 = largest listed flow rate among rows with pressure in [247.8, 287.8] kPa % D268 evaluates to 5.258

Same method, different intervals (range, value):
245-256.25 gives 5.512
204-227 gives 6.628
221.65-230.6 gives 6.544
